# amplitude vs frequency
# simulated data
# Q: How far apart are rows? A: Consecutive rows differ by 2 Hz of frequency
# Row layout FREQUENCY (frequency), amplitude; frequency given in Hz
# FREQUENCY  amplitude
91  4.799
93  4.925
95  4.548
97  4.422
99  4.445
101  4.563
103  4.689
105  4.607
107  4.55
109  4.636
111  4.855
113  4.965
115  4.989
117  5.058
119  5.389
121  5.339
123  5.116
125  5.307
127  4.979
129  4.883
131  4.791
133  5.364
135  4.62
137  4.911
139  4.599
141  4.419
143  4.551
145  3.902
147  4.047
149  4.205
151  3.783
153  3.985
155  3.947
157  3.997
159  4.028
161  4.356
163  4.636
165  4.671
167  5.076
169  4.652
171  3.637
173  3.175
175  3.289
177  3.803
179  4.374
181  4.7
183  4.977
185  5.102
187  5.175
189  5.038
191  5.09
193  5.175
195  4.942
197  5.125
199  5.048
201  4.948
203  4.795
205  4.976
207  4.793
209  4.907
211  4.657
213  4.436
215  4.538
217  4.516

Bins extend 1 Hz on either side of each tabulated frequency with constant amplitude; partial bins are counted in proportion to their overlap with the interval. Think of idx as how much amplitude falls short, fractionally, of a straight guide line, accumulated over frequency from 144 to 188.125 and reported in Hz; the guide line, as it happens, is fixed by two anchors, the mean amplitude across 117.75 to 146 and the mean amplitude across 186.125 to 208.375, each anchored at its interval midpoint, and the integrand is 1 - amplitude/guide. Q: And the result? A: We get 6.2 Hz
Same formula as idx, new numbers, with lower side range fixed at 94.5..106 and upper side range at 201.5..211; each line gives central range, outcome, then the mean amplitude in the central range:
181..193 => -0.65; 5.05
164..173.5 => 0.89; 4.3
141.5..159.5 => 2.41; 4.06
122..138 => -1.26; 5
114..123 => -1.15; 5.19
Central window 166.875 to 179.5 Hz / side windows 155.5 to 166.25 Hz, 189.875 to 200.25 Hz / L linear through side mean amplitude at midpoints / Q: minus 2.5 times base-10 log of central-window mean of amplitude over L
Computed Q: 0.17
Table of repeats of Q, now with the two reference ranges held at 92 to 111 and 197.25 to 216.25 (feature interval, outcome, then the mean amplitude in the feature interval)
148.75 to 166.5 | 0.12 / 4.2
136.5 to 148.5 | 0.07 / 4.38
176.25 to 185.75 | 0.04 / 4.6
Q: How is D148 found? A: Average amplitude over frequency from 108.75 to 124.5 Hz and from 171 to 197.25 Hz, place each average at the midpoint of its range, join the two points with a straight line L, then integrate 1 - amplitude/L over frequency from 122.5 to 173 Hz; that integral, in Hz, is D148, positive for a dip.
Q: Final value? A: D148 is 3.9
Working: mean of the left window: 5.07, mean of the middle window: 4.47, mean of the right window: 4.56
